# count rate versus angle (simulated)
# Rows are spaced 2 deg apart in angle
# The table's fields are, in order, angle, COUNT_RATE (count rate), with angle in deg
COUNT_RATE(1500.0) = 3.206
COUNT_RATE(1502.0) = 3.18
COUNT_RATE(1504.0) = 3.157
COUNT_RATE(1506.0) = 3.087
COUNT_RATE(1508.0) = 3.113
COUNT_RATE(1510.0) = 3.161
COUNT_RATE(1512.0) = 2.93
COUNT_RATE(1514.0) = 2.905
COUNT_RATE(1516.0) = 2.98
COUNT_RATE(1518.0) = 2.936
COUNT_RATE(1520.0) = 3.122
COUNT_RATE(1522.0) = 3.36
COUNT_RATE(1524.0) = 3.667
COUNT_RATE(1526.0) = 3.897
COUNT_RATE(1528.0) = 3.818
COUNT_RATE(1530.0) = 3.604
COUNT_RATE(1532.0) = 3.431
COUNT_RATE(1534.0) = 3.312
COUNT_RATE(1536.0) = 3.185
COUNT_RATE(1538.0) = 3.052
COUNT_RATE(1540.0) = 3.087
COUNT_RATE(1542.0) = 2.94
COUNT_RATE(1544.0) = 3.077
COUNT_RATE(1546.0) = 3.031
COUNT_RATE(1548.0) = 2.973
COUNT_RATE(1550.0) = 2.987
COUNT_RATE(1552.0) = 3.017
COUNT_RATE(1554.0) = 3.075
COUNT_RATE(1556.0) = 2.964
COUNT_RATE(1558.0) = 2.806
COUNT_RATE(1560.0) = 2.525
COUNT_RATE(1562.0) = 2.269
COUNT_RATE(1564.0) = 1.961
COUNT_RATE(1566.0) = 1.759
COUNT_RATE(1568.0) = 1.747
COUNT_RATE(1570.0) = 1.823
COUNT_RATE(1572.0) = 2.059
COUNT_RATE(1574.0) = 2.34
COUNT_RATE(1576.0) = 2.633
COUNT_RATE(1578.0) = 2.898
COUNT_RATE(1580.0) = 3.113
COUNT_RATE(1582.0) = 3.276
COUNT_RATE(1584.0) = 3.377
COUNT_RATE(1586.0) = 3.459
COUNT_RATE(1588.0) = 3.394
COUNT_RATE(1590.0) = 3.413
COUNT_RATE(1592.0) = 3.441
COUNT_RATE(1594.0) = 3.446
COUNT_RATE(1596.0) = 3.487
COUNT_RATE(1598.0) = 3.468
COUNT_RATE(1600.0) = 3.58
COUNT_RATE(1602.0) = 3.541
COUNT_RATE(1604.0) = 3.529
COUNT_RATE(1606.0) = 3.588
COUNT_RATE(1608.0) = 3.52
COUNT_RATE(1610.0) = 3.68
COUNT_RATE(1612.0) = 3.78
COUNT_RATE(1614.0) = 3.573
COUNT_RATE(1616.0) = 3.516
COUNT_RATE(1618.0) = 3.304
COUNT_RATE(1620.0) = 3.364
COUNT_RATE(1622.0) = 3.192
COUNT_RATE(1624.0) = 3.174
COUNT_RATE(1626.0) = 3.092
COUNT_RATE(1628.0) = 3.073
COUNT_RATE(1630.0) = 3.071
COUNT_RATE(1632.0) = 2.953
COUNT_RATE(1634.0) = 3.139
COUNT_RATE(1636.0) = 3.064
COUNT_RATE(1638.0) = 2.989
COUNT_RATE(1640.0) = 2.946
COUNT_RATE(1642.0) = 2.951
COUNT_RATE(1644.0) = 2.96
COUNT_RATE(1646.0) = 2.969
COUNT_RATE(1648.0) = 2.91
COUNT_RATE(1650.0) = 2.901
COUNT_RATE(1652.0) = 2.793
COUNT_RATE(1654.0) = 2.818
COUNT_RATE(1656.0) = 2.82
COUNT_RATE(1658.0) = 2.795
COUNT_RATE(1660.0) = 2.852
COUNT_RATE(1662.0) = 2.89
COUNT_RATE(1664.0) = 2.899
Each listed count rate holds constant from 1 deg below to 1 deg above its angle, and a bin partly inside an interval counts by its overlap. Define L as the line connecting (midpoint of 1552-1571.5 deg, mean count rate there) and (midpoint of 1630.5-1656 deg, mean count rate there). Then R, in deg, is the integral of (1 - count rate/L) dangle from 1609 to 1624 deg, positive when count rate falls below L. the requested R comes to -3.9 deg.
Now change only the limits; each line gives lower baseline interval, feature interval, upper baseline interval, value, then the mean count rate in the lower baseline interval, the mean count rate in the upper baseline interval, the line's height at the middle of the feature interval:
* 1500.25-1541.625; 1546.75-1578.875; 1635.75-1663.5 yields 6.58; 3.24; 2.9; 3.13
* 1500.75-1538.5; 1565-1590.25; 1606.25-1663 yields 3.90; 3.26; 3.12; 3.19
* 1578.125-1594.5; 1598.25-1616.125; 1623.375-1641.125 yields -2.12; 3.34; 3.05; 3.21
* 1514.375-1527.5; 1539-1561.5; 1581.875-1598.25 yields 2.87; 3.33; 3.42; 3.37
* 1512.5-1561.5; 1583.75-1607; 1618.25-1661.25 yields -3.19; 3.14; 3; 3.06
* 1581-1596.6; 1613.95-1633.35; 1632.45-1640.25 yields -0.46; 3.41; 3.04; 3.14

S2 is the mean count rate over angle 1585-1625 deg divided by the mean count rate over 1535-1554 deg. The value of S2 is 1.1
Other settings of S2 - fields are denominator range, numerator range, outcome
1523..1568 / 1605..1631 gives 1.13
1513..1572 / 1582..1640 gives 1.15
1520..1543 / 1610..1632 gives 0.98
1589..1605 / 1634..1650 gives 0.85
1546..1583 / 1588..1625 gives 1.35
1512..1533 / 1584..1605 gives 1.04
